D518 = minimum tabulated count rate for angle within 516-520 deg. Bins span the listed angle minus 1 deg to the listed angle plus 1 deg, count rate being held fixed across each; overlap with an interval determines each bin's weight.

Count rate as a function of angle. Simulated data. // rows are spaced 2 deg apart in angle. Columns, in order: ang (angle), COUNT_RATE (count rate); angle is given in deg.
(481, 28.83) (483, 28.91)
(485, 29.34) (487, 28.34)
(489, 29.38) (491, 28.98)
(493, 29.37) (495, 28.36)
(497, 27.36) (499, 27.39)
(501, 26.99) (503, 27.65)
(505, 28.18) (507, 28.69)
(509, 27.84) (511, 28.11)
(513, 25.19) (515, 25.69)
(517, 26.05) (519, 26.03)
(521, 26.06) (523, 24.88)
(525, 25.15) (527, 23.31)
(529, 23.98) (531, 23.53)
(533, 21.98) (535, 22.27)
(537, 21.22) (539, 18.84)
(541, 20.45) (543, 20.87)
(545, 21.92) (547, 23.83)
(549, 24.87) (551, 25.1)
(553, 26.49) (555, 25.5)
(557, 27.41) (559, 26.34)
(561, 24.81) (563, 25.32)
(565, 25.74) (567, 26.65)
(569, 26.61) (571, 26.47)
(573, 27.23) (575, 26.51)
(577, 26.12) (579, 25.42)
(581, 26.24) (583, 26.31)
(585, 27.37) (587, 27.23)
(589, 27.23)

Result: 26.03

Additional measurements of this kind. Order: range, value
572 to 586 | 25.42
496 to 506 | 26.99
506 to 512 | 27.84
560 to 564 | 24.81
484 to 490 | 28.34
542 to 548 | 20.87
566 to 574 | 26.47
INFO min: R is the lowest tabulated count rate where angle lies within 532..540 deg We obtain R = 18.84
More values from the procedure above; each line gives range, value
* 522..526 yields 24.88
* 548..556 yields 24.87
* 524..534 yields 21.98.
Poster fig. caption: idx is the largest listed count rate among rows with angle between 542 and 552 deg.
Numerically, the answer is 25.1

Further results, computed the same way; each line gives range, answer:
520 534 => 26.06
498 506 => 28.18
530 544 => 23.53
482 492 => 29.38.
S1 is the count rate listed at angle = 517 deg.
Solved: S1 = 26.05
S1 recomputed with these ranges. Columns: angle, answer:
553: 26.49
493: 29.37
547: 23.83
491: 28.98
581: 26.24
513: 25.19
